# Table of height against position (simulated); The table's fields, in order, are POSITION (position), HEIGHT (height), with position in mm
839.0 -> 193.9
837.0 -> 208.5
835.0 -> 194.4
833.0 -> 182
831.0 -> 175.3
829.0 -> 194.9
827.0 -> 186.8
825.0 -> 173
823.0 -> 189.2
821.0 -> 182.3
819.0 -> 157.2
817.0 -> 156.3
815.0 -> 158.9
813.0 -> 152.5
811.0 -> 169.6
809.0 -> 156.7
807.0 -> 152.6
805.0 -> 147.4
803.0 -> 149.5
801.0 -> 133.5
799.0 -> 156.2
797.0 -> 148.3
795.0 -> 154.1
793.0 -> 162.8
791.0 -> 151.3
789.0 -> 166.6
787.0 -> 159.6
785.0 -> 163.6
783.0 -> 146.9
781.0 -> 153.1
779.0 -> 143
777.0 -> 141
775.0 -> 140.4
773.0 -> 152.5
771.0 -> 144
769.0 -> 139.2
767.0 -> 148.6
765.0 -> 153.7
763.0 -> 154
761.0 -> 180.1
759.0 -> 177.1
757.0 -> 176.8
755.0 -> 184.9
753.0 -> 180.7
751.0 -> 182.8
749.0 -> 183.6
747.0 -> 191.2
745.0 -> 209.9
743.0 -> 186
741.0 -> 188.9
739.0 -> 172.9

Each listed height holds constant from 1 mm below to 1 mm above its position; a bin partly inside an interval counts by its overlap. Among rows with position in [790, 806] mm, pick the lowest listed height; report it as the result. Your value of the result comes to 133.5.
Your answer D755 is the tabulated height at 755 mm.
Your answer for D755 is 184.9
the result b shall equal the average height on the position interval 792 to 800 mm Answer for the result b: 155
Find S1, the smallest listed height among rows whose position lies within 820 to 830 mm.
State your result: 173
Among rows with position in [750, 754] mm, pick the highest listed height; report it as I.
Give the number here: 182.8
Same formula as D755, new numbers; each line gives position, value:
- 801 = 133.5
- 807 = 152.6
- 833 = 182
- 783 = 146.9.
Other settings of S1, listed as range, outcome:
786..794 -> 151.3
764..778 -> 139.2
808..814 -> 152.5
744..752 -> 182.8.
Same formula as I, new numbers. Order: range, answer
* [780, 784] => 153.1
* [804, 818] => 169.6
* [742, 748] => 209.9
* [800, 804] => 149.5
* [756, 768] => 180.1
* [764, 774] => 153.7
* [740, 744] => 188.9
